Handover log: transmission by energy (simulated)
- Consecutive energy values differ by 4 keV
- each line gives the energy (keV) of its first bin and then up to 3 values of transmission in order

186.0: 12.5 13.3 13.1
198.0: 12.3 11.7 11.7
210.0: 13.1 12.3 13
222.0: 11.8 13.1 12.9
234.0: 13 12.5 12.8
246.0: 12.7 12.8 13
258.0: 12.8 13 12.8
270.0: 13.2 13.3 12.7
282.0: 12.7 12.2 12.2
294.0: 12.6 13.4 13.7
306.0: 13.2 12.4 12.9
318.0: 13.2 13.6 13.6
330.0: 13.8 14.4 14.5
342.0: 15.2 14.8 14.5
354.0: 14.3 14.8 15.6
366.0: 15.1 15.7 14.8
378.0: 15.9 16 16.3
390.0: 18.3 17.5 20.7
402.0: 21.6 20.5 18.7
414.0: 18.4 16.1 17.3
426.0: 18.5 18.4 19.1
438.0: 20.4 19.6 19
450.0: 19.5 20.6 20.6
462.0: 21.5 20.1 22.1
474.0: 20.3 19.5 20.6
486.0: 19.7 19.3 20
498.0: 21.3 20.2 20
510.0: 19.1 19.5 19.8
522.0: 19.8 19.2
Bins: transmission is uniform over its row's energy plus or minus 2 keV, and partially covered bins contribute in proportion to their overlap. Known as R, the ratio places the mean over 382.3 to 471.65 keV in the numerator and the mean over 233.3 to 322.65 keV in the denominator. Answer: 1.5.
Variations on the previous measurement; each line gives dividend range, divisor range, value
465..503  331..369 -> 1.37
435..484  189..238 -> 1.61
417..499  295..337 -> 1.47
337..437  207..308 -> 1.32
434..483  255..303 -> 1.57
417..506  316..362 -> 1.38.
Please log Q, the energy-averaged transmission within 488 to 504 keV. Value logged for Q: 20.2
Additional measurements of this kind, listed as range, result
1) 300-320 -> 13.1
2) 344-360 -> 14.6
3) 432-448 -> 19.5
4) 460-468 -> 20.8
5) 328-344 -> 14.5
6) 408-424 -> 17.6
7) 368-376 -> 15.2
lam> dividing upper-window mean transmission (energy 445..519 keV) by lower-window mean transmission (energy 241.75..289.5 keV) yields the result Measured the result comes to 1.6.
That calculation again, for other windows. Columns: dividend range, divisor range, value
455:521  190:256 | 1.60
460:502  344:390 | 1.33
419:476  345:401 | 1.22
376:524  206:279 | 1.51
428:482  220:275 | 1.56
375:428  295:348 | 1.32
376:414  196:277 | 1.45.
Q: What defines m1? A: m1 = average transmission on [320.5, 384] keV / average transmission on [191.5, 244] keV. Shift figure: 1.18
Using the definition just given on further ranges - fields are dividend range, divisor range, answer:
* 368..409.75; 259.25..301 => 1.38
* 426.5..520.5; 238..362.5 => 1.49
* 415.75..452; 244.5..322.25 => 1.45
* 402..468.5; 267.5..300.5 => 1.51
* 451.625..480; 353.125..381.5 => 1.35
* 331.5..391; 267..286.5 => 1.19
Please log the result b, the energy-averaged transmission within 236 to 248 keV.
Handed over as 12.7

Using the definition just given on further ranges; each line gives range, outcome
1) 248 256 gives 12.9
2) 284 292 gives 12.2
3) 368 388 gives 15.7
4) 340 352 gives 14.8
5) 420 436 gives 18.3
